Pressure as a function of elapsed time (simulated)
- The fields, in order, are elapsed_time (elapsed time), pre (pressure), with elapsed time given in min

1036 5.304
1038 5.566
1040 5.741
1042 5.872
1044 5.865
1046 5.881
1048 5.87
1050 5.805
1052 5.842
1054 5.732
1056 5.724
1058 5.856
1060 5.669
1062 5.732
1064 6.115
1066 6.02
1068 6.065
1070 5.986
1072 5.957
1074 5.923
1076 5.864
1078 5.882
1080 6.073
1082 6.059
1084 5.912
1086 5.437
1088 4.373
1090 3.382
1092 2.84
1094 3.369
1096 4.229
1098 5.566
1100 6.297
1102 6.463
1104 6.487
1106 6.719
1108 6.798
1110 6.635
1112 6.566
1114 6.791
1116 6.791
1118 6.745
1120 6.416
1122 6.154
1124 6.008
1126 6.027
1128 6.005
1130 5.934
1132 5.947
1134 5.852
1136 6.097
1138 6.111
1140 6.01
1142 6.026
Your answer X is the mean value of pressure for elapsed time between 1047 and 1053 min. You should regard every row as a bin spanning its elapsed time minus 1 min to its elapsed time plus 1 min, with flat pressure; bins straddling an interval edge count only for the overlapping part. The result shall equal 5.84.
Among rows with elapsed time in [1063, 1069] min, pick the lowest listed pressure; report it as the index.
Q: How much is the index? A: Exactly 6.02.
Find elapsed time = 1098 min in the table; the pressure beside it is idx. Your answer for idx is 5.566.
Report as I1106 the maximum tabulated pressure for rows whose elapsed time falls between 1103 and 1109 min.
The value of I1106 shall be 6.798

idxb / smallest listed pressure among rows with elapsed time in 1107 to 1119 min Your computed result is 6.566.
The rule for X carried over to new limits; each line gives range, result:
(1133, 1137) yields 5.97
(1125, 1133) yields 5.98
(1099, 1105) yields 6.42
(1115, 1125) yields 6.42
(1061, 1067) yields 5.96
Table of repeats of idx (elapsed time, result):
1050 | 5.805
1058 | 5.856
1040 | 5.741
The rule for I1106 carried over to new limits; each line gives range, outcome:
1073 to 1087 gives 6.073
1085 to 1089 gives 5.437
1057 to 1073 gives 6.115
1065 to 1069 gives 6.065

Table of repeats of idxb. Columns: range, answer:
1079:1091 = 3.382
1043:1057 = 5.724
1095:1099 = 4.229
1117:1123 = 6.154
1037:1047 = 5.566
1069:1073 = 5.957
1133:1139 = 5.852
